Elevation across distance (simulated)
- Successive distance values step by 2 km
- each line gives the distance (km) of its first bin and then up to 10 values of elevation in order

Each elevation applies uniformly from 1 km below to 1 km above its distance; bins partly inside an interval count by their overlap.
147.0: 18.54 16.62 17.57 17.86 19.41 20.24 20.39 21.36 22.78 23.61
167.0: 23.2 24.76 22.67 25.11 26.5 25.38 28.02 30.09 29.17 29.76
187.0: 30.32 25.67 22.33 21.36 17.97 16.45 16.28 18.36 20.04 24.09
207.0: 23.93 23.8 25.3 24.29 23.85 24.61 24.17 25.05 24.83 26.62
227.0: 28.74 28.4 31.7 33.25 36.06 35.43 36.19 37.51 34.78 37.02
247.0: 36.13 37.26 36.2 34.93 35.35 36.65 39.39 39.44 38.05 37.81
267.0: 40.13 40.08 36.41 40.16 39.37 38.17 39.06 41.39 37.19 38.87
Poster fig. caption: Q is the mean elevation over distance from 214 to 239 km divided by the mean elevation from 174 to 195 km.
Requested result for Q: 1.1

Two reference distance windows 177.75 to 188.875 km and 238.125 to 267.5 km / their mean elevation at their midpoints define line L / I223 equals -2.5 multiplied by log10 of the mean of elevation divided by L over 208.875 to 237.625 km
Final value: 0.21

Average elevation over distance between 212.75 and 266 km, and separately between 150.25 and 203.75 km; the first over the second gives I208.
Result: 1.44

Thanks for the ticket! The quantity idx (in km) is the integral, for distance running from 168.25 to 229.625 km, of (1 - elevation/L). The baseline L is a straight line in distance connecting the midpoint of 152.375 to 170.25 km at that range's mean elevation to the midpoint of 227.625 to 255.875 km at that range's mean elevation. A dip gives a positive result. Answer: 6.8 km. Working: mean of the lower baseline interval 21.6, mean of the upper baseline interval 34.9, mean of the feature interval 24.4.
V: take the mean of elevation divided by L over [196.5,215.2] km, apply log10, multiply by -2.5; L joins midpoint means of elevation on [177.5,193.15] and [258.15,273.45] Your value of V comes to 0.37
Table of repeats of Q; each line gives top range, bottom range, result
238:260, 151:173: 1.69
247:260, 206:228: 1.46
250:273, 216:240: 1.28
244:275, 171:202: 1.56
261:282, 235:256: 1.08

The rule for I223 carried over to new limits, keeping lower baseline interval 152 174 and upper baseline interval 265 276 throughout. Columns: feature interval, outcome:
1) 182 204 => 0.176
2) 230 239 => -0.031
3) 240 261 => -0.023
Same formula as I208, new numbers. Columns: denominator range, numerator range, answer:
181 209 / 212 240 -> 1.25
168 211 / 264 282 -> 1.64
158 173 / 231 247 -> 1.55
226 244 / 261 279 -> 1.16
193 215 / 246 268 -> 1.76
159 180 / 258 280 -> 1.61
